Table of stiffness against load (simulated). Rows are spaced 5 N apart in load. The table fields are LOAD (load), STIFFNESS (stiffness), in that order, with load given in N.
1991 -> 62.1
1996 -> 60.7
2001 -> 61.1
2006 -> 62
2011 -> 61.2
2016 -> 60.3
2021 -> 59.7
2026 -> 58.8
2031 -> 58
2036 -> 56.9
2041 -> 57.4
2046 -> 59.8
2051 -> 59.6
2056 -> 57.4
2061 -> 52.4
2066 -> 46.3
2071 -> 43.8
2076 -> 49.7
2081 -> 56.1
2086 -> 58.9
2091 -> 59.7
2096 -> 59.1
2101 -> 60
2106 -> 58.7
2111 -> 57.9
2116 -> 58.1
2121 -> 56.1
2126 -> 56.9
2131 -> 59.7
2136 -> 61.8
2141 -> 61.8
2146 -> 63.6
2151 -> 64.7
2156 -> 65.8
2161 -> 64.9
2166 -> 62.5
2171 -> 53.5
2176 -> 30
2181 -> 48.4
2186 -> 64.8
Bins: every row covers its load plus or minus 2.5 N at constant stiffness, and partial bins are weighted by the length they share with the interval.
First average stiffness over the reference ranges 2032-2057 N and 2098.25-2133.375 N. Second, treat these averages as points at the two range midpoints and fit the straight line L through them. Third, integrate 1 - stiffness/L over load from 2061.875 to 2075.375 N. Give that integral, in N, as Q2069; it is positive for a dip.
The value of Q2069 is 2.70 N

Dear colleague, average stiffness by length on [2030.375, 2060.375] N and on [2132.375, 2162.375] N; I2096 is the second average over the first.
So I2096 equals 1.10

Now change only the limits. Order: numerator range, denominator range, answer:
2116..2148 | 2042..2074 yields 1.12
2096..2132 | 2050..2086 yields 1.11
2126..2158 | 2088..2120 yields 1.06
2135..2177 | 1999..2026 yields 0.98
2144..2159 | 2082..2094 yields 1.10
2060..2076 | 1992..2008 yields 0.77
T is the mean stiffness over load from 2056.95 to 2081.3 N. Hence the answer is 49.6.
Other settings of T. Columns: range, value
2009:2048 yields 59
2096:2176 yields 59.4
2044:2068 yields 55.2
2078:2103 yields 58.6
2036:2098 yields 55.1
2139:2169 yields 63.7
